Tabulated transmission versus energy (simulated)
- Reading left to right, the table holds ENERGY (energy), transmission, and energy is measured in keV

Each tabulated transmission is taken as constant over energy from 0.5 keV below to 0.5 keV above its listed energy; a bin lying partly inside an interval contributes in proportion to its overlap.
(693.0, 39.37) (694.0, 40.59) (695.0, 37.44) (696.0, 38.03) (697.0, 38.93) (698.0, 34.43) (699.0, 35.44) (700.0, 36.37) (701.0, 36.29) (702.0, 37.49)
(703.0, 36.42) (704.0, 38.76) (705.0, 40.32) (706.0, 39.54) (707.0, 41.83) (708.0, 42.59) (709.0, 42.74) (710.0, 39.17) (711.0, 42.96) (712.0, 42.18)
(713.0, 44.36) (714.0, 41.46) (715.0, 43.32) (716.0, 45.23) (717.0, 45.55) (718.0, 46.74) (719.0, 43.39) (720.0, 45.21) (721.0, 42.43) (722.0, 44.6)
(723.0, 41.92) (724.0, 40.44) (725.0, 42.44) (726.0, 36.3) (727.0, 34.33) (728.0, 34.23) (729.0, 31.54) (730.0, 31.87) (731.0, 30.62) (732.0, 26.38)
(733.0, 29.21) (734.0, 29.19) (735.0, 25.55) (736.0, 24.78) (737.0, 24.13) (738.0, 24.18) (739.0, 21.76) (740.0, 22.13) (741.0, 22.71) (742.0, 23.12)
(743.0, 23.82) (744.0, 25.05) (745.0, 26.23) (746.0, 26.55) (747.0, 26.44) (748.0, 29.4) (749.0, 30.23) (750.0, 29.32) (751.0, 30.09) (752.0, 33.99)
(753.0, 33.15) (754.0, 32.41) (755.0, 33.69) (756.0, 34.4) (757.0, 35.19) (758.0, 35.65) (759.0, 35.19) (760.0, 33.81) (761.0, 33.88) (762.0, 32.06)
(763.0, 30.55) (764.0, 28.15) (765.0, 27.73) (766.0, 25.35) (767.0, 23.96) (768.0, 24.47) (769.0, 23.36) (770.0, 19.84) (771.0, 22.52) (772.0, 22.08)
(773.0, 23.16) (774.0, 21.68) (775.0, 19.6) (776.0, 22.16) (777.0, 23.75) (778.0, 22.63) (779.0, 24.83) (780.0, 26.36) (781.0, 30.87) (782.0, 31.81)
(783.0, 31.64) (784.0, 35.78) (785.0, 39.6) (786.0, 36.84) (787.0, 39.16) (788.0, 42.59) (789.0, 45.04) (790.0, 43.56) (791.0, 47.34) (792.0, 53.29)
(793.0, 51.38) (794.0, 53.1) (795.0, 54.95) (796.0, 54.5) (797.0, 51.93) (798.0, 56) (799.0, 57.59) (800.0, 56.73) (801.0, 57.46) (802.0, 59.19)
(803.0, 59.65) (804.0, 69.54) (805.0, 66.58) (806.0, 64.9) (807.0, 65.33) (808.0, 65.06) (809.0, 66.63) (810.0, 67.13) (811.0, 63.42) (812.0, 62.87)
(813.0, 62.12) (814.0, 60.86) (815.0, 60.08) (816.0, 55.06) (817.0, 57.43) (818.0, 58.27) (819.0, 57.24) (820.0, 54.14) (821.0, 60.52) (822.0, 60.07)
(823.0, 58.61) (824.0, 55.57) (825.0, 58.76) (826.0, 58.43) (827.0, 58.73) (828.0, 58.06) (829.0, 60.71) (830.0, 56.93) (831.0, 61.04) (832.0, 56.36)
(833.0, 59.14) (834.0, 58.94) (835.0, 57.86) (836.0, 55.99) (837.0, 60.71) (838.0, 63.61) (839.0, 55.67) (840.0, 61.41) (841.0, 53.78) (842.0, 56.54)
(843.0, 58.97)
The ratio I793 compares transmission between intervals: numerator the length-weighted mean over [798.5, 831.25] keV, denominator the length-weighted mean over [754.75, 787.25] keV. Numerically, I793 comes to 2.1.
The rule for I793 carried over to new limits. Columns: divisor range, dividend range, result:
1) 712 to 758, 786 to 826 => 1.72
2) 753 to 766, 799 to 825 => 1.88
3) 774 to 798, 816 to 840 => 1.52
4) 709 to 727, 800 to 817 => 1.47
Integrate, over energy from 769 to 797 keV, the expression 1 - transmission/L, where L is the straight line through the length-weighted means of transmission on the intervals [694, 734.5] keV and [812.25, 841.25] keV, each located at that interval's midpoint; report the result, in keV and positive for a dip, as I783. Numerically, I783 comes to 9.0 keV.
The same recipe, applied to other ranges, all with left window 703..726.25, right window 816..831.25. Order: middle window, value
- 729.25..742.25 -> 5.5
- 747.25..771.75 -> 9.5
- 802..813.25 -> -1.8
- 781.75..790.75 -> 2.4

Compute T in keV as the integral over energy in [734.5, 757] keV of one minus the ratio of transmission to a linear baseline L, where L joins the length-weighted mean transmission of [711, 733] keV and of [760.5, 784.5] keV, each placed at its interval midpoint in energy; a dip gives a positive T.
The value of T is 3.7 keV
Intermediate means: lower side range 39.6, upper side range 26.2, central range 27.6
